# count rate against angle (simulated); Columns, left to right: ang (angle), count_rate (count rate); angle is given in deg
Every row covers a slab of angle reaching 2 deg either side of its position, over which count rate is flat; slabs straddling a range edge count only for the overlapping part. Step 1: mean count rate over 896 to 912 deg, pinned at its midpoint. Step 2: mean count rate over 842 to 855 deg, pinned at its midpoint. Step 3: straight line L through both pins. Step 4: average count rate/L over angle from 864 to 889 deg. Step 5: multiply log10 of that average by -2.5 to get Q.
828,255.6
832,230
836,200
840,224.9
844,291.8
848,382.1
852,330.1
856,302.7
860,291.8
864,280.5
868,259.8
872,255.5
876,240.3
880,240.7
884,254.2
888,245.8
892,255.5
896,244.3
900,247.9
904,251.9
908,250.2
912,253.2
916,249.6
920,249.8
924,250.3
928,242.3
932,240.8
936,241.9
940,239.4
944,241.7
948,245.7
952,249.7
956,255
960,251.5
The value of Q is 0.15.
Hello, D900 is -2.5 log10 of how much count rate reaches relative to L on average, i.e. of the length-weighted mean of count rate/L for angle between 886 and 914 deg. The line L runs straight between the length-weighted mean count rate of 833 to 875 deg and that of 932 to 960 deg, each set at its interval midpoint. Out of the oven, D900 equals 0.054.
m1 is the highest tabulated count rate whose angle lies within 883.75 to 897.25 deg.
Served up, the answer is 255.5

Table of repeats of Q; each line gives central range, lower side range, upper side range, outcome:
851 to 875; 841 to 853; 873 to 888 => 0.02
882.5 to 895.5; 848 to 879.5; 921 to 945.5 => 0.08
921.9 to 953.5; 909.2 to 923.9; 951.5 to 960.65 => 0.03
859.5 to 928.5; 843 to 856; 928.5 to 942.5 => 0.13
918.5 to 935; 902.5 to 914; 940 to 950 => 0.01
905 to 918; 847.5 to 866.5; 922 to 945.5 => 0.05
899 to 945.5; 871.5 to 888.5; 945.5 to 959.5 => 0.01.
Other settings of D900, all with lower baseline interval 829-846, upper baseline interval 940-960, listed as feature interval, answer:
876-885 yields -0.02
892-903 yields -0.02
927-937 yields 0.02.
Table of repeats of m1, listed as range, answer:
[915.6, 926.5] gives 250.3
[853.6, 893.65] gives 302.7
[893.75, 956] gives 255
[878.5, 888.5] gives 254.2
